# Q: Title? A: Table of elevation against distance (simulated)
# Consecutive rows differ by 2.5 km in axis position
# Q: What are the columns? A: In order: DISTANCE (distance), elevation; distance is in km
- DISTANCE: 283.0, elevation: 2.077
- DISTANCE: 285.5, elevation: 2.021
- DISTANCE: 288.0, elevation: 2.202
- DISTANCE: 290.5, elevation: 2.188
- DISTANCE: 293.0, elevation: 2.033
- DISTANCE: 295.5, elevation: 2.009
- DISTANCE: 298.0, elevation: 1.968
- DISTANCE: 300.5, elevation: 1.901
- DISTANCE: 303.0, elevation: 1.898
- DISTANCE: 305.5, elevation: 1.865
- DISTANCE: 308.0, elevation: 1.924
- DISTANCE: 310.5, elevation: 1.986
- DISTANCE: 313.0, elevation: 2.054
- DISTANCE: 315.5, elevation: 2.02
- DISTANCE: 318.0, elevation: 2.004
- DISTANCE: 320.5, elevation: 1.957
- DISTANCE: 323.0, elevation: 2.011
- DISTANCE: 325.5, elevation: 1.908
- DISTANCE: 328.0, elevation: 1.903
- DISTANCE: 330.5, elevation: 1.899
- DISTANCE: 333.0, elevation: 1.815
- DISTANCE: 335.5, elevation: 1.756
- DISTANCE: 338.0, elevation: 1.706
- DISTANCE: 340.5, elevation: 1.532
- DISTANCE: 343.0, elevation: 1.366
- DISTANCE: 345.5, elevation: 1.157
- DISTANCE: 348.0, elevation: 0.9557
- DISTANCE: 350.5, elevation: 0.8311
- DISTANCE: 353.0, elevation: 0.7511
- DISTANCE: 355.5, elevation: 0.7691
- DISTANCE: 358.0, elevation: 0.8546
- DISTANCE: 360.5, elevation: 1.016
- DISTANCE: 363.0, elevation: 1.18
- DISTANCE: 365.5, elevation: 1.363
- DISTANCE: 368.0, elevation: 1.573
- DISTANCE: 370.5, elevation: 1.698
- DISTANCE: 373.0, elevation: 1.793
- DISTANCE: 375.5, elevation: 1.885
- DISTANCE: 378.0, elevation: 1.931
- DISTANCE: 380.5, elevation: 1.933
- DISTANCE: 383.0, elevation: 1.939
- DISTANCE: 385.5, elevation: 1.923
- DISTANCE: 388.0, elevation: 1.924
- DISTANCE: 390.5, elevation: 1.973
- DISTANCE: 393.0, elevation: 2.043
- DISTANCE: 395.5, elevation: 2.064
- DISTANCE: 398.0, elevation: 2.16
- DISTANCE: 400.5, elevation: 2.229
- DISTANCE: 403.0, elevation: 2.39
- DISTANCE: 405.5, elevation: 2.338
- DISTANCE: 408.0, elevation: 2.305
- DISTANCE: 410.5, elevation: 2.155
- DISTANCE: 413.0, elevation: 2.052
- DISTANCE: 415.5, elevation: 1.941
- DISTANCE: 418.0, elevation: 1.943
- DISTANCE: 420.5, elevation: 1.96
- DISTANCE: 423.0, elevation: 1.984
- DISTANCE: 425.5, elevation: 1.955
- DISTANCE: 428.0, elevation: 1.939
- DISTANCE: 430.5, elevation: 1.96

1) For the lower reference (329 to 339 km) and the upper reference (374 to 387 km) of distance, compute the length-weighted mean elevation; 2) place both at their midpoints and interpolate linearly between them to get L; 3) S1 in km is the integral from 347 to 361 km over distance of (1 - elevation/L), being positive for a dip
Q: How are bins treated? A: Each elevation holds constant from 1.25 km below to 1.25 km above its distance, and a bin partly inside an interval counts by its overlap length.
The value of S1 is 7.55 km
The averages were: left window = 1.8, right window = 1.92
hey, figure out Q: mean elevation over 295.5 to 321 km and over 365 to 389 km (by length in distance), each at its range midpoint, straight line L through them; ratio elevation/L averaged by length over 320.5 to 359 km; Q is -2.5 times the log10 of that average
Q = 0.303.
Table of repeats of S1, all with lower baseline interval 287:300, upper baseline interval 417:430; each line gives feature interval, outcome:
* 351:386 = 9.7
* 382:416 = -2.2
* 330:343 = 2.1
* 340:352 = 5.3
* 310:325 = 0.3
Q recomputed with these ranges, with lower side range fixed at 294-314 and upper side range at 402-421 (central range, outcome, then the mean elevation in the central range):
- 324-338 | 0.086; 1.85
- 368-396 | 0.103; 1.9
